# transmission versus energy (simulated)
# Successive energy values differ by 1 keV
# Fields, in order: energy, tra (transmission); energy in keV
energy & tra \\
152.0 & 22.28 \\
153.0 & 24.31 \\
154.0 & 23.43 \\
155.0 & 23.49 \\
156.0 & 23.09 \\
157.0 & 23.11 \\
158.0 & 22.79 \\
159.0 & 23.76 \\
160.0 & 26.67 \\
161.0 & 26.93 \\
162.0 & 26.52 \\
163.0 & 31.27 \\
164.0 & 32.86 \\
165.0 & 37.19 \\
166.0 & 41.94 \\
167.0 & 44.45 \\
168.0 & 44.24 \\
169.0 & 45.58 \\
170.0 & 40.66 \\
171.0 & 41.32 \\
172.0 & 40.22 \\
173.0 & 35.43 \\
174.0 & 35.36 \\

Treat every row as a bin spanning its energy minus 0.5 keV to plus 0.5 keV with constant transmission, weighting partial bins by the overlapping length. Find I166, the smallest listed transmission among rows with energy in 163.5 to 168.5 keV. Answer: 32.86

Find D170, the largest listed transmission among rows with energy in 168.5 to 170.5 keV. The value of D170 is 45.58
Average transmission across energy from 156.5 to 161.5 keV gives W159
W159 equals 24.7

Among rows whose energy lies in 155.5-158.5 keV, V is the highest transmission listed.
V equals 23.11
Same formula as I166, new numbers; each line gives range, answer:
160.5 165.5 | 26.52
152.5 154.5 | 23.43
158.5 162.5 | 23.76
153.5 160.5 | 22.79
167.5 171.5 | 40.66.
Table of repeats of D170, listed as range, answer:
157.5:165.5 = 37.19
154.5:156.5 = 23.49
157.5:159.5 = 23.76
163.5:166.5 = 41.94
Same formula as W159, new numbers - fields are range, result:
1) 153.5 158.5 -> 23.2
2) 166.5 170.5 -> 43.7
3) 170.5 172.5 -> 40.8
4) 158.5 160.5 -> 25.2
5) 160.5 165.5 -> 31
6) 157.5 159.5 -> 23.3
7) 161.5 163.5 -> 28.9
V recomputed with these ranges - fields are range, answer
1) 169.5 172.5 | 41.32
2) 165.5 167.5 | 44.45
